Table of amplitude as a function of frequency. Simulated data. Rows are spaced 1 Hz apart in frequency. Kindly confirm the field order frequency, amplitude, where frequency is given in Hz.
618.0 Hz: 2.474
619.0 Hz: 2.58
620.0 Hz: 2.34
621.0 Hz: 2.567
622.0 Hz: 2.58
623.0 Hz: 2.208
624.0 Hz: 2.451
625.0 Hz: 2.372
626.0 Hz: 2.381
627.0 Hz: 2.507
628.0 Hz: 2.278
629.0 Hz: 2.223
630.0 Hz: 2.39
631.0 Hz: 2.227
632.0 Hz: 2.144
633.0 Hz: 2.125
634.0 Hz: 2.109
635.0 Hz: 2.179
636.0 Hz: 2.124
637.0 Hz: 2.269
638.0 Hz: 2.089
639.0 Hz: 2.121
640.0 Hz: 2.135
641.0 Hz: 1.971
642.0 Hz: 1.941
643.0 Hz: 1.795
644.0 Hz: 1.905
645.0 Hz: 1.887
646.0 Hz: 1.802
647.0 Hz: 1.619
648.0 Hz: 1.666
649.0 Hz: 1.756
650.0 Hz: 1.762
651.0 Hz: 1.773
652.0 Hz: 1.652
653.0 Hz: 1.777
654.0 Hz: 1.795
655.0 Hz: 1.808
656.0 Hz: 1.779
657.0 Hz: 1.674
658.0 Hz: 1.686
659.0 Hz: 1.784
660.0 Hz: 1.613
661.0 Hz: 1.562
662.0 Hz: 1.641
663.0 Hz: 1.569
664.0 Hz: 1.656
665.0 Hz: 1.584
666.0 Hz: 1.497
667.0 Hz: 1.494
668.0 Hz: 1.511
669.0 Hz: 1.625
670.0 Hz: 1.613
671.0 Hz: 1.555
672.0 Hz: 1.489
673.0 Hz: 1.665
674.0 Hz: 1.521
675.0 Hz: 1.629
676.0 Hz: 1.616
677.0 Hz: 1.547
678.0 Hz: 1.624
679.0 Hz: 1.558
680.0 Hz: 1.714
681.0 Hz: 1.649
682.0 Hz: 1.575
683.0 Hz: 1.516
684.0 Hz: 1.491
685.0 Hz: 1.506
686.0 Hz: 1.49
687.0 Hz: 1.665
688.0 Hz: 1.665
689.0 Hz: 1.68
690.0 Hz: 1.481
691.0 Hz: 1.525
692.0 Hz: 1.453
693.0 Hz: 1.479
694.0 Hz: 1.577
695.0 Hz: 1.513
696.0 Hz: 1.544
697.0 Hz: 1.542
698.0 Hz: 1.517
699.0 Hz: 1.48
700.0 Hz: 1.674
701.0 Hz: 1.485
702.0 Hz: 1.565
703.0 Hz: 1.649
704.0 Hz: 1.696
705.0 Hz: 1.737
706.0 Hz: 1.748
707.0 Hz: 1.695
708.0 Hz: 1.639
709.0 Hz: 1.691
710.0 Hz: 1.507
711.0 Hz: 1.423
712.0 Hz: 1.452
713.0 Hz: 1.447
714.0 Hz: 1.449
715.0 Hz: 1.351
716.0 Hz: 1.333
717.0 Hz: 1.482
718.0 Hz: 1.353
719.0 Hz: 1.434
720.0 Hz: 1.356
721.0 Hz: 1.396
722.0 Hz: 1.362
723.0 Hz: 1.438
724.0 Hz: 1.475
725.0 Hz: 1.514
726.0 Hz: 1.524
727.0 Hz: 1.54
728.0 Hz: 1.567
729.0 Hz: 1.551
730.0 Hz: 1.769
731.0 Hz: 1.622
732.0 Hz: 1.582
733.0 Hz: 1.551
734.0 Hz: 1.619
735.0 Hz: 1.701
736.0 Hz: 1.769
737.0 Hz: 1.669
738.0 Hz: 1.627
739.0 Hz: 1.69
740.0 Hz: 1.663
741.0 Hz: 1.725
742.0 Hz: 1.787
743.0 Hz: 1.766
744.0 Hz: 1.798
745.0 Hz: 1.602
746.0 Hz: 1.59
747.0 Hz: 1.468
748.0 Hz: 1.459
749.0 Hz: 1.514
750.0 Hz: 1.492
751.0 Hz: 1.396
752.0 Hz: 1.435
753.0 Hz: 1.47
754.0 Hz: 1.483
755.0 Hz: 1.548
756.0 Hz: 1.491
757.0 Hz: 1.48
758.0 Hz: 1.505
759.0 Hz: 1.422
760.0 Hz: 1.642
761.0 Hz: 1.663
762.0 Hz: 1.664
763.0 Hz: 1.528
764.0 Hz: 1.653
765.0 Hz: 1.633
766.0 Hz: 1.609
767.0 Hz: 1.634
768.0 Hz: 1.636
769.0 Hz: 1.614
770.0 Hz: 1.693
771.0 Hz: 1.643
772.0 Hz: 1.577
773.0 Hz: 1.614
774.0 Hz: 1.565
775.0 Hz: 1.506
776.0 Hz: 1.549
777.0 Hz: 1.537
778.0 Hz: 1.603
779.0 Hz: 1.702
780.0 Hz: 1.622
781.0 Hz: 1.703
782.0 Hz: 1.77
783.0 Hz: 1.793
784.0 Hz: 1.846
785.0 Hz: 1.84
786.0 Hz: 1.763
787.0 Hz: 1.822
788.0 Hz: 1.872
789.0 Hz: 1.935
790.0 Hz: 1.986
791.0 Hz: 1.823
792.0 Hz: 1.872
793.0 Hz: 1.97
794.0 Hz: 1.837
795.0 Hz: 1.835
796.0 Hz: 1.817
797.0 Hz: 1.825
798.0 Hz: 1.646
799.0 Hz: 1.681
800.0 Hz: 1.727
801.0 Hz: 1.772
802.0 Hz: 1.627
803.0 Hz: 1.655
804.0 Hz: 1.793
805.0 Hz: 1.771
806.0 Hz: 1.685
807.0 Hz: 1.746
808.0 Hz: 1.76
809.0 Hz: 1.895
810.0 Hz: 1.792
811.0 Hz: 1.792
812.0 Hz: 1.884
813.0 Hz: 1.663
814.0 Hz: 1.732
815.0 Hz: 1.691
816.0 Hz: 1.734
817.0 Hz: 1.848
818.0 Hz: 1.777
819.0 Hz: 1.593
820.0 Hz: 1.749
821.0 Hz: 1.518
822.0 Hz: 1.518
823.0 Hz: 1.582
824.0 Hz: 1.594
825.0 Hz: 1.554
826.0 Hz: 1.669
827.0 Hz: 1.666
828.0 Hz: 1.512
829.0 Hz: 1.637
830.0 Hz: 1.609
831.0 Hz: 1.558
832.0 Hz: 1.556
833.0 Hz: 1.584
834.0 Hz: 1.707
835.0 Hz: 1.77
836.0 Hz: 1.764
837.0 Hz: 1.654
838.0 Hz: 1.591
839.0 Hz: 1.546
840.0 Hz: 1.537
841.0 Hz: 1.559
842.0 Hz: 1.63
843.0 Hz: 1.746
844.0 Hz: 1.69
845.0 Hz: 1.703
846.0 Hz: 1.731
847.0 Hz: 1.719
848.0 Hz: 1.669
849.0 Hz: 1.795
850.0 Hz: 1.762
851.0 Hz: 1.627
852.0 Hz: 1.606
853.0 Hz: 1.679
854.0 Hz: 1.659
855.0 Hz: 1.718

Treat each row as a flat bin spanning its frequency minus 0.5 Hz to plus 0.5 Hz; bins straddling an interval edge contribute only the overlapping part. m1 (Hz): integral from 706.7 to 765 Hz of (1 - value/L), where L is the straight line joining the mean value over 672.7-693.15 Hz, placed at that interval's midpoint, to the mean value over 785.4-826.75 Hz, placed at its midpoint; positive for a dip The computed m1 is 3.6 Hz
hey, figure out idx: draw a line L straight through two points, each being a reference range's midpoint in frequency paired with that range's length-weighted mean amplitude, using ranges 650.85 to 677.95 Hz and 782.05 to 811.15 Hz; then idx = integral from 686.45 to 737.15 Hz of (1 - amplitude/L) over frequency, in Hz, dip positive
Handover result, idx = 4.3 Hz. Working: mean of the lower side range 1.63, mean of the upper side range 1.8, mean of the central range 1.55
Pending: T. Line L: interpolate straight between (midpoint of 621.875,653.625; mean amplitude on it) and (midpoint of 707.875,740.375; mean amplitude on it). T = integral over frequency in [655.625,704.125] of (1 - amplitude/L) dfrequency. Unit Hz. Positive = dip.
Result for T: 5.9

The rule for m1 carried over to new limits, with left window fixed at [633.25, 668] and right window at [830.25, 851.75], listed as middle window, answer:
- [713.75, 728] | 2.6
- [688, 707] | 2.0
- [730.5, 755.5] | 1.9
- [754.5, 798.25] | 0.5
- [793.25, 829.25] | -0.6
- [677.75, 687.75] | 1.1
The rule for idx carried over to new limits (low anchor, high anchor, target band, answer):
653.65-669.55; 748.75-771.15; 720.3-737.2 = 0.2 Hz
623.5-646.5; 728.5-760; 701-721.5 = 2.8 Hz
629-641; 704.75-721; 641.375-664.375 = 3.2 Hz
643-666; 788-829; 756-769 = 1.1 Hz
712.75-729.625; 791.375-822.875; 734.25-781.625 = -0.8 Hz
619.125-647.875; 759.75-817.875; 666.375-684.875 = 4.3 Hz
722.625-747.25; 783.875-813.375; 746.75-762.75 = 1.6 Hz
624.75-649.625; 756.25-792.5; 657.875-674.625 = 3.4 Hz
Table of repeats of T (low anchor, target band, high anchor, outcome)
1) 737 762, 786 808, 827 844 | -2.61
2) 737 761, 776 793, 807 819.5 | -1.03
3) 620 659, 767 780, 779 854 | 1.37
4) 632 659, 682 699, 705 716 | 1.13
